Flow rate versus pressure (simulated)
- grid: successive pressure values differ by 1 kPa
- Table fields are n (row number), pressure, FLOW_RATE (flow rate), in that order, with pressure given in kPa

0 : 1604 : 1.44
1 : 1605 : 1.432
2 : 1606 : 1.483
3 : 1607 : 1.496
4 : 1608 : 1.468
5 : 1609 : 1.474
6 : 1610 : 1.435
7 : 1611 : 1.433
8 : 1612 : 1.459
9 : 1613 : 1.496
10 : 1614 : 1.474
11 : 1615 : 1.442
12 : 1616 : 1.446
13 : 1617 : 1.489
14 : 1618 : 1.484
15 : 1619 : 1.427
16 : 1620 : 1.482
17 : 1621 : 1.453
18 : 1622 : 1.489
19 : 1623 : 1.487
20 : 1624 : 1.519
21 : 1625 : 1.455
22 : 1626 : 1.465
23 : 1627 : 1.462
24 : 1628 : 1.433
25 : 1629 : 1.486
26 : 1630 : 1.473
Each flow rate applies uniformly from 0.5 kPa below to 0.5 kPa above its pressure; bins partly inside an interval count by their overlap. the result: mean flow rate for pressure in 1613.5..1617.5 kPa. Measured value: 1.46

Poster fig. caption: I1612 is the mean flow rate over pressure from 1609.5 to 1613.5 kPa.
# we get 1.46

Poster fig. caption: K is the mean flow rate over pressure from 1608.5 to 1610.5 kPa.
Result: 1.45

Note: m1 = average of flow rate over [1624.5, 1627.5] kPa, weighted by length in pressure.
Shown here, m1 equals 1.46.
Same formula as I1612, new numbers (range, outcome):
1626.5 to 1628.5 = 1.45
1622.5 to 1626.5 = 1.48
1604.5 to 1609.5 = 1.47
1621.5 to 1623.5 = 1.49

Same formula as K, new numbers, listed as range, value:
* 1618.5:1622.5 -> 1.46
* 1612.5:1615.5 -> 1.47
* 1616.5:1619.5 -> 1.47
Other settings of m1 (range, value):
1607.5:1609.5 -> 1.47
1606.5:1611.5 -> 1.46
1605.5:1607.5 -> 1.49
